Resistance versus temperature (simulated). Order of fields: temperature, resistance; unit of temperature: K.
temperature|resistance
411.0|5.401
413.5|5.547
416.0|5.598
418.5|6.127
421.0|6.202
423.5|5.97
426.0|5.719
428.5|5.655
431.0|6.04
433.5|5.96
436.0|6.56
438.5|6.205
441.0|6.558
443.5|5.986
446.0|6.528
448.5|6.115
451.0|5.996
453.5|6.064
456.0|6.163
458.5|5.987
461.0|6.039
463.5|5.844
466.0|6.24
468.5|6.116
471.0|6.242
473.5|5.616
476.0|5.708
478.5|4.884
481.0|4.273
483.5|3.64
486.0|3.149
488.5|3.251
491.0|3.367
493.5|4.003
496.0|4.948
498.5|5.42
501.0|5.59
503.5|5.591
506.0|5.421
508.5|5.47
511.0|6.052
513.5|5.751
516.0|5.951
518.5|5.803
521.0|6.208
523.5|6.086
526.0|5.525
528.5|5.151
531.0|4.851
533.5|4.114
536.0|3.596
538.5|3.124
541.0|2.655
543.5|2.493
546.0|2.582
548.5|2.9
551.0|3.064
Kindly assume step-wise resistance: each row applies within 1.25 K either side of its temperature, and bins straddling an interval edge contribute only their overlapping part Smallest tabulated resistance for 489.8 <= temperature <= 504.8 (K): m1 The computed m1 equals 3.367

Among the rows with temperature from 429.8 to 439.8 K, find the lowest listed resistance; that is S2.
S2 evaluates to 5.96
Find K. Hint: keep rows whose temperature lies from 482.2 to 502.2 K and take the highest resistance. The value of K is 5.59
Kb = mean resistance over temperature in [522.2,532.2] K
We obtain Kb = 5.41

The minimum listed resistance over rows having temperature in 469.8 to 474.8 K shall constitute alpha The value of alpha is 5.616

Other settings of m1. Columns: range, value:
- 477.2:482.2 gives 4.273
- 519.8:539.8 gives 3.124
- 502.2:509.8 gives 5.421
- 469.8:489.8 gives 3.149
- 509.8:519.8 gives 5.751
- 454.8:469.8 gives 5.844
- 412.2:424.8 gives 5.547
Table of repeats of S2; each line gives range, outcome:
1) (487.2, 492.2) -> 3.251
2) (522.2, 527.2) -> 5.525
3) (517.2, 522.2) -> 5.803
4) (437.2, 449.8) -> 5.986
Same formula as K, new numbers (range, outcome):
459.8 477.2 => 6.242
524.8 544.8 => 5.525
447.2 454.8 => 6.115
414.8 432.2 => 6.202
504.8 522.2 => 6.208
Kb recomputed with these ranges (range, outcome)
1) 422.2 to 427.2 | 5.85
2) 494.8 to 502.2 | 5.32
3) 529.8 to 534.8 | 4.47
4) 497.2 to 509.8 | 5.5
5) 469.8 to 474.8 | 5.92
